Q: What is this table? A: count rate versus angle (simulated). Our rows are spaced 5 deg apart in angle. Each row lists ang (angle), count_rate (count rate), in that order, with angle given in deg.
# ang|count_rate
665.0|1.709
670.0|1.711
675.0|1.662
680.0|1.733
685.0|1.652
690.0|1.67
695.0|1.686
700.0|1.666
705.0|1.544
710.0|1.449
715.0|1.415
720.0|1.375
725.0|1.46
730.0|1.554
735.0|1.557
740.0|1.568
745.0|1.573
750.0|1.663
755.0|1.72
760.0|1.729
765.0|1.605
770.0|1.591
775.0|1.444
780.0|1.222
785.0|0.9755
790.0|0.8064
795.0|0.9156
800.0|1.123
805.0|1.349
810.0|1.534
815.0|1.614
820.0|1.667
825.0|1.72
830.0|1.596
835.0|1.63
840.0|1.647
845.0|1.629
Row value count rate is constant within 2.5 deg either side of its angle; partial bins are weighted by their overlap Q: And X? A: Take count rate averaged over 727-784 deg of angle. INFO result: 1.55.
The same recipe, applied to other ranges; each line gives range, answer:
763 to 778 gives 1.53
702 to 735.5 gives 1.48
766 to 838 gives 1.38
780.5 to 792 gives 0.952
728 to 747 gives 1.56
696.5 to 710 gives 1.58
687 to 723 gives 1.54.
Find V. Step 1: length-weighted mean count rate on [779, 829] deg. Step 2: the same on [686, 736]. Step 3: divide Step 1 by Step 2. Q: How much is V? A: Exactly 0.8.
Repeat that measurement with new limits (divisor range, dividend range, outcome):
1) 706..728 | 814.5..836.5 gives 1.15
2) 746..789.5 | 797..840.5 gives 1.04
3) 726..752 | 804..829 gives 1.01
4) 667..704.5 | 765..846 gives 0.84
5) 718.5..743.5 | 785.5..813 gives 0.76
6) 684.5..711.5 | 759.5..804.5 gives 0.78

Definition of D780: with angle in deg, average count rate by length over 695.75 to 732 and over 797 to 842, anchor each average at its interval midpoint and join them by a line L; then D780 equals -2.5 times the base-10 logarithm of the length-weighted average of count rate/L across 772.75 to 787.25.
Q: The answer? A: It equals 0.25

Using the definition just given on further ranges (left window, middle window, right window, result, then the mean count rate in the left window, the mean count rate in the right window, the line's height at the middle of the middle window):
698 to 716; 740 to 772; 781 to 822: -0.191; 1.52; 1.24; 1.38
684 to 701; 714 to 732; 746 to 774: 0.145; 1.67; 1.65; 1.66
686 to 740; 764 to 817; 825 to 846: 0.246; 1.54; 1.64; 1.6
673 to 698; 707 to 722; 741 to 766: 0.177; 1.68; 1.66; 1.67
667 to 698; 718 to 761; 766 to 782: -0.030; 1.69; 1.44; 1.53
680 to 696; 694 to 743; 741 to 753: 0.084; 1.68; 1.62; 1.65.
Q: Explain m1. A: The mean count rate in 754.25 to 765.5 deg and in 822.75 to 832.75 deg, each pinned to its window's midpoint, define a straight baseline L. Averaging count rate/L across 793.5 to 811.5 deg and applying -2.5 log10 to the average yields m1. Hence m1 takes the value 0.33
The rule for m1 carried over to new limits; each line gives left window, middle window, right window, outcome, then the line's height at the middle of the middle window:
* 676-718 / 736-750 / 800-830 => -0.01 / 1.58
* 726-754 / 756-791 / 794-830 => 0.11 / 1.52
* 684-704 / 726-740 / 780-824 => -0.02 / 1.52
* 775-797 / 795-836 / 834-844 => -0.09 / 1.37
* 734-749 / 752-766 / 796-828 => -0.09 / 1.55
